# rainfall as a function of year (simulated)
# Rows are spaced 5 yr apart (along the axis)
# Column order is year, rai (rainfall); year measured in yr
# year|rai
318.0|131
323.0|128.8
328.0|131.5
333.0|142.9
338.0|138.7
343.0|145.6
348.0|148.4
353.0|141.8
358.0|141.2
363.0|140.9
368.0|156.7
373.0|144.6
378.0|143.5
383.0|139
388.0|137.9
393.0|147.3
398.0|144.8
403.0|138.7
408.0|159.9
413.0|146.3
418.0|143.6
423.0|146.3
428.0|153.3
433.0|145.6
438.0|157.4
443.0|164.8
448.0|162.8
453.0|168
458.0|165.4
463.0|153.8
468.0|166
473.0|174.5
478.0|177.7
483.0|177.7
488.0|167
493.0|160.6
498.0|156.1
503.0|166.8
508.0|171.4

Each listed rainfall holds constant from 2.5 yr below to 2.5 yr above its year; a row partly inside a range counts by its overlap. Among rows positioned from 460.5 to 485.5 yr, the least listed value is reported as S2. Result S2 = 153.8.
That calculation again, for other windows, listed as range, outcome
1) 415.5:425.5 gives 143.6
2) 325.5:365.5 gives 131.5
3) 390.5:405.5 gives 138.7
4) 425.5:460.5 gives 145.6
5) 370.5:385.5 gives 139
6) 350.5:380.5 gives 140.9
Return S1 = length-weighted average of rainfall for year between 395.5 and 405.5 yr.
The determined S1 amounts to 142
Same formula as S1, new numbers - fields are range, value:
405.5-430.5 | 150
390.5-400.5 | 146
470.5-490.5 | 174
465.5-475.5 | 170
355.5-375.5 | 146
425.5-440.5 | 152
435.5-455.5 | 163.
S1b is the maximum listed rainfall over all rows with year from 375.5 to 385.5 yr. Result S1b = 143.5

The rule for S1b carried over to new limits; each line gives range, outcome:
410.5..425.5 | 146.3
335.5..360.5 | 148.4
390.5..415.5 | 159.9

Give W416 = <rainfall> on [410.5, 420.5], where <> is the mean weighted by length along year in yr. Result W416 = 145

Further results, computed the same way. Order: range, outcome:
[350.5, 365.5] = 141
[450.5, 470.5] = 163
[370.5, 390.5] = 141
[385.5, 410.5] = 146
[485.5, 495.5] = 164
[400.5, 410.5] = 149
